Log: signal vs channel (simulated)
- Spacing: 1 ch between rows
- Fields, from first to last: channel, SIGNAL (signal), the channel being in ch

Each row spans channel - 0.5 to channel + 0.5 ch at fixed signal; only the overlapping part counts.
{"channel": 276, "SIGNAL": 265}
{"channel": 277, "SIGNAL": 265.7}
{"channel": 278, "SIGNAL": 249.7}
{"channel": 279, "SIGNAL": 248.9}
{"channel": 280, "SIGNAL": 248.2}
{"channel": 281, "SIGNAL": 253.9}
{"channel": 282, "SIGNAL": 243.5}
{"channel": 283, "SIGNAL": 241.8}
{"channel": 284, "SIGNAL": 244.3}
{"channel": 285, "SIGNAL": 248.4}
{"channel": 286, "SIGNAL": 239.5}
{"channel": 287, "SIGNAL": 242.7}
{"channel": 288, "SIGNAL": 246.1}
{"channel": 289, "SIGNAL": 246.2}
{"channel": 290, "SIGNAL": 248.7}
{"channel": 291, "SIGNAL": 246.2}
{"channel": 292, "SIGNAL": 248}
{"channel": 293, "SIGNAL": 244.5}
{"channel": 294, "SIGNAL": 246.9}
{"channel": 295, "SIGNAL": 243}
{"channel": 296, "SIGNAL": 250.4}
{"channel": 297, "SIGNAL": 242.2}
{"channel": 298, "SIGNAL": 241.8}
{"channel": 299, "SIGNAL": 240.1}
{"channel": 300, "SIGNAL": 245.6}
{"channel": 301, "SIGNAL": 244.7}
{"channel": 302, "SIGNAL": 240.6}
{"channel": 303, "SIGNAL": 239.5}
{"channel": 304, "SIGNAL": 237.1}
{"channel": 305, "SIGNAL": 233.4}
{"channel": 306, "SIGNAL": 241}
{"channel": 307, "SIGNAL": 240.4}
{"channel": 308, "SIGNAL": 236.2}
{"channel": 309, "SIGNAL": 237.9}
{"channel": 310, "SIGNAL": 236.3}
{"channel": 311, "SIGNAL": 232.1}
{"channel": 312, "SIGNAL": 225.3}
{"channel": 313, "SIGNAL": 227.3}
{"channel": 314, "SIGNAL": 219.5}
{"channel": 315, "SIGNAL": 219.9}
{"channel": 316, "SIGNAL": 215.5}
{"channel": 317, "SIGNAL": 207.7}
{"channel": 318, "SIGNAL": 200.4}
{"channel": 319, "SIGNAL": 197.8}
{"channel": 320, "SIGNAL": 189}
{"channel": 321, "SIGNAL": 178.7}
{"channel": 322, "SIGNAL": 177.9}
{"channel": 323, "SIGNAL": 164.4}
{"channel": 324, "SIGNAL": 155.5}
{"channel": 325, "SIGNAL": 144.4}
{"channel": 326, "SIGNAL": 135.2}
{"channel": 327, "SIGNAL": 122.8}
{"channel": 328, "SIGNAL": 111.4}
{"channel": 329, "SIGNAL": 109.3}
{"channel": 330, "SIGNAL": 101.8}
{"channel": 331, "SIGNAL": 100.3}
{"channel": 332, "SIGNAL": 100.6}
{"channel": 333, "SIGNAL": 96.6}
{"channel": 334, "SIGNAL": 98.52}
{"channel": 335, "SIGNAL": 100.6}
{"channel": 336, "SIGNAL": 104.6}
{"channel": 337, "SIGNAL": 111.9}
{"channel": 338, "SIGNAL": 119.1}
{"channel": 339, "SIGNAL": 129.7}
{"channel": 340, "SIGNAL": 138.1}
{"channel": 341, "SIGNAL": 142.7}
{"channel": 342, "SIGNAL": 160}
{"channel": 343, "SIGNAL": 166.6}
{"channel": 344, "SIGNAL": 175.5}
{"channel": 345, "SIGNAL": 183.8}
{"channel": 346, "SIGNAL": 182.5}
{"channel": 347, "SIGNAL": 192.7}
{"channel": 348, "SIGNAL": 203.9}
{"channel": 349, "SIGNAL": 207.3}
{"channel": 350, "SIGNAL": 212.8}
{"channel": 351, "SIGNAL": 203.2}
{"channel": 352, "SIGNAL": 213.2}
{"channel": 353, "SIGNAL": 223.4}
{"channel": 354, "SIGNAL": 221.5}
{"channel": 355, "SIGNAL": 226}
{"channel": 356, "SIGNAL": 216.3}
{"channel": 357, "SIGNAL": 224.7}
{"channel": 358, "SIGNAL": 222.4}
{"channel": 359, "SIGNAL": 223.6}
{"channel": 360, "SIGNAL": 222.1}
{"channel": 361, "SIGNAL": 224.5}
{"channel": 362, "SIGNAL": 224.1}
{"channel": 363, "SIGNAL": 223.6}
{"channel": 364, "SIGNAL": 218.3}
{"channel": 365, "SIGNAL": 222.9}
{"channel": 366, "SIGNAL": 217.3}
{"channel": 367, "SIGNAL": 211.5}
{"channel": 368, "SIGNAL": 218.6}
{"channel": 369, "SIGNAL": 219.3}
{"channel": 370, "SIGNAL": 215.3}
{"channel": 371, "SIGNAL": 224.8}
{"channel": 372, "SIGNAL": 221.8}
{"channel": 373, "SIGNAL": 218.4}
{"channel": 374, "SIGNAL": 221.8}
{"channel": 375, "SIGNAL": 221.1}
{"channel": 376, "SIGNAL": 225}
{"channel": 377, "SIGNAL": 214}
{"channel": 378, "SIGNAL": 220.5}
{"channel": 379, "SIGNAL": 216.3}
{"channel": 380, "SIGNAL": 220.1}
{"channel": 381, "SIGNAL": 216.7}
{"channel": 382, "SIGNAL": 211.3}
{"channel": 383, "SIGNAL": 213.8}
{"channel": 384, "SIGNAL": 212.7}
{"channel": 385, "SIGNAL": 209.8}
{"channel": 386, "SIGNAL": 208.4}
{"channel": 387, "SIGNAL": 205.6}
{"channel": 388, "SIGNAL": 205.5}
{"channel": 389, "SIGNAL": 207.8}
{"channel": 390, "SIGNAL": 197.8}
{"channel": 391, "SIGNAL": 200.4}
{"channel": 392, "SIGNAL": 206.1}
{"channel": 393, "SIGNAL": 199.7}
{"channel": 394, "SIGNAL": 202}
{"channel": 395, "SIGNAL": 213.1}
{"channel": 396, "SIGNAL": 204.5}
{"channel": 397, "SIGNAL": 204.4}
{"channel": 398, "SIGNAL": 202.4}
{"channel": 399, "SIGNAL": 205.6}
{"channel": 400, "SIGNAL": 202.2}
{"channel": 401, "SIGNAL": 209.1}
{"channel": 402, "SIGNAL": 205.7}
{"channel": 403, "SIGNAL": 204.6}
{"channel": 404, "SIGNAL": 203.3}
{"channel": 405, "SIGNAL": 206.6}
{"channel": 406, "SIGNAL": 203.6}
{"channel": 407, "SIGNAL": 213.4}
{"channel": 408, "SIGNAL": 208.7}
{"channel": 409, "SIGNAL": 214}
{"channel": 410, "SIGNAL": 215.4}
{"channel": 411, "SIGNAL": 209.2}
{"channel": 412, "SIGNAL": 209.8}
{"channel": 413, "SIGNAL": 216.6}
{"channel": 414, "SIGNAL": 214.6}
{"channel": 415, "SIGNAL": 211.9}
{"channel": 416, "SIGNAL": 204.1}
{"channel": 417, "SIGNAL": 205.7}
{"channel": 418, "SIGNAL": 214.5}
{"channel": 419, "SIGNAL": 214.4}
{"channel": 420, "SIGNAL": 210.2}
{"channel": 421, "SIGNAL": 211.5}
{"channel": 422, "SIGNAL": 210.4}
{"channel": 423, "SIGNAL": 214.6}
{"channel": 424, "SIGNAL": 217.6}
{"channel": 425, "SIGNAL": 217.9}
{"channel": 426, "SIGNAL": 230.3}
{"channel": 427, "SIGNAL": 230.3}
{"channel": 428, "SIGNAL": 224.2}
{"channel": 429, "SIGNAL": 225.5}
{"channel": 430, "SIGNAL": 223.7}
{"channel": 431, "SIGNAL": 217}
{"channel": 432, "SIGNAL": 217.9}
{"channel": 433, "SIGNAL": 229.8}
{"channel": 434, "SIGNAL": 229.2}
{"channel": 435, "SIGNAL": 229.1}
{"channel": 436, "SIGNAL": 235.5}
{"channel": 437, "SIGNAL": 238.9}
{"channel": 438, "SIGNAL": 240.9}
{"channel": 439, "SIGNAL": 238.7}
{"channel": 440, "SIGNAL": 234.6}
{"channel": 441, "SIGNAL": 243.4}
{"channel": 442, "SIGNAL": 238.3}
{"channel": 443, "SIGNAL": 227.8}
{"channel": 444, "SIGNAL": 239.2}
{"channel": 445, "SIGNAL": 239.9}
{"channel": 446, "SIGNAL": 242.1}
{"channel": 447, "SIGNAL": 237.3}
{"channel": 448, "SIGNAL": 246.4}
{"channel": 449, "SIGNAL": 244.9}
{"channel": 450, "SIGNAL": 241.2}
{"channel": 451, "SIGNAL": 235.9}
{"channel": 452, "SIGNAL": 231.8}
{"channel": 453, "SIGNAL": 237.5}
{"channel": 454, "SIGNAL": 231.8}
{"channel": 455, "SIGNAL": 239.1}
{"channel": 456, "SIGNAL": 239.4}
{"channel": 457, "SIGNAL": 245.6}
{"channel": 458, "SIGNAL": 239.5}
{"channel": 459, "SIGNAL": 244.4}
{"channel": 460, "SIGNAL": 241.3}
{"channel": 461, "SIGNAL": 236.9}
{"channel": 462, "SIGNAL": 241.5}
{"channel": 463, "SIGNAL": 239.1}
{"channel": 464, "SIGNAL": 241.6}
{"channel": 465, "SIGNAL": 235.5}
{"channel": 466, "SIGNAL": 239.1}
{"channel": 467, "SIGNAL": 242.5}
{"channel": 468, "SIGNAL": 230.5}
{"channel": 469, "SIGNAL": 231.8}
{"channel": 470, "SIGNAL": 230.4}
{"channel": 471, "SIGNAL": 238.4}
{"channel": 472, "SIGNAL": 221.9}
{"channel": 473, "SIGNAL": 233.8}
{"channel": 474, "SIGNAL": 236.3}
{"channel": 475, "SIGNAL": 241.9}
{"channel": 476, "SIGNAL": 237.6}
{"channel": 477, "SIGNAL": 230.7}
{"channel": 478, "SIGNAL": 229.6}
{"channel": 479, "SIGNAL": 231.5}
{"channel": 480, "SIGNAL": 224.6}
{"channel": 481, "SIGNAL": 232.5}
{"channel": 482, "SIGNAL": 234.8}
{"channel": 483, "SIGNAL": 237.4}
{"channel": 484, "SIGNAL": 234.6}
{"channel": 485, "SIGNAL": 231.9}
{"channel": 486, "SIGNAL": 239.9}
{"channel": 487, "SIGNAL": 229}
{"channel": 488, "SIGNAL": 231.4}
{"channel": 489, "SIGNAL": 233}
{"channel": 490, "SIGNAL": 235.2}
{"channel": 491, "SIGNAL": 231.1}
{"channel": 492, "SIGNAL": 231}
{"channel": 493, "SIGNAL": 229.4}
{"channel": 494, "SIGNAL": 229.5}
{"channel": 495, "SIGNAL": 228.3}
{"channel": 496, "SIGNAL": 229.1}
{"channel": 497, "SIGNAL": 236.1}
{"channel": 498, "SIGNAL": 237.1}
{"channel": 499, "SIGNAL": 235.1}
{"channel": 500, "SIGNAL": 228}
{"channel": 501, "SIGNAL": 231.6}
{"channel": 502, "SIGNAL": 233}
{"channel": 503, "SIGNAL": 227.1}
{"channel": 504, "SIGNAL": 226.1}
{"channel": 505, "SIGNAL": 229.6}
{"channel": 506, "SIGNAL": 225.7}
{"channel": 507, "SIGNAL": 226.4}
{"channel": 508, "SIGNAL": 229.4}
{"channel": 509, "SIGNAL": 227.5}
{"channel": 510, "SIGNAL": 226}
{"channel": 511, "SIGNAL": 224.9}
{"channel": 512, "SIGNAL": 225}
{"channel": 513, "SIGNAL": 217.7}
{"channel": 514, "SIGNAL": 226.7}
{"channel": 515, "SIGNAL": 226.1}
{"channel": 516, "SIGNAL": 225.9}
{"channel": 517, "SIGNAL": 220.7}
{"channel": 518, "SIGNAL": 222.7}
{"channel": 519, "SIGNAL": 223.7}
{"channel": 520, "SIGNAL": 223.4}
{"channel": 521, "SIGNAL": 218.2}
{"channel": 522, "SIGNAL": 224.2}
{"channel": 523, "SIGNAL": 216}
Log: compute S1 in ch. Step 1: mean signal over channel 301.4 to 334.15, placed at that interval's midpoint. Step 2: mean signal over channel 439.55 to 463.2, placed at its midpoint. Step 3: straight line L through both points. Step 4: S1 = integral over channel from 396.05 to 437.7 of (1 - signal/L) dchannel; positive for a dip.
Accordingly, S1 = 1.9 ch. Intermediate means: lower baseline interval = 185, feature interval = 215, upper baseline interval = 239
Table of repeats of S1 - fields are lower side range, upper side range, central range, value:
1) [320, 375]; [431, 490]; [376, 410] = -1.2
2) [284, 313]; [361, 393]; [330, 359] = 7.5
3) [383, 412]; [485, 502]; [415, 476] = -3.3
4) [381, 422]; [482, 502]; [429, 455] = -1.9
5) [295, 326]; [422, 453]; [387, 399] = 1.2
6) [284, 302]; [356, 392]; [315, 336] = 7.9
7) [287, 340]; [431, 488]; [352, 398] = -0.9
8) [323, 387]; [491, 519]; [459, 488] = -2.1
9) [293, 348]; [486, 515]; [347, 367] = -2.5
